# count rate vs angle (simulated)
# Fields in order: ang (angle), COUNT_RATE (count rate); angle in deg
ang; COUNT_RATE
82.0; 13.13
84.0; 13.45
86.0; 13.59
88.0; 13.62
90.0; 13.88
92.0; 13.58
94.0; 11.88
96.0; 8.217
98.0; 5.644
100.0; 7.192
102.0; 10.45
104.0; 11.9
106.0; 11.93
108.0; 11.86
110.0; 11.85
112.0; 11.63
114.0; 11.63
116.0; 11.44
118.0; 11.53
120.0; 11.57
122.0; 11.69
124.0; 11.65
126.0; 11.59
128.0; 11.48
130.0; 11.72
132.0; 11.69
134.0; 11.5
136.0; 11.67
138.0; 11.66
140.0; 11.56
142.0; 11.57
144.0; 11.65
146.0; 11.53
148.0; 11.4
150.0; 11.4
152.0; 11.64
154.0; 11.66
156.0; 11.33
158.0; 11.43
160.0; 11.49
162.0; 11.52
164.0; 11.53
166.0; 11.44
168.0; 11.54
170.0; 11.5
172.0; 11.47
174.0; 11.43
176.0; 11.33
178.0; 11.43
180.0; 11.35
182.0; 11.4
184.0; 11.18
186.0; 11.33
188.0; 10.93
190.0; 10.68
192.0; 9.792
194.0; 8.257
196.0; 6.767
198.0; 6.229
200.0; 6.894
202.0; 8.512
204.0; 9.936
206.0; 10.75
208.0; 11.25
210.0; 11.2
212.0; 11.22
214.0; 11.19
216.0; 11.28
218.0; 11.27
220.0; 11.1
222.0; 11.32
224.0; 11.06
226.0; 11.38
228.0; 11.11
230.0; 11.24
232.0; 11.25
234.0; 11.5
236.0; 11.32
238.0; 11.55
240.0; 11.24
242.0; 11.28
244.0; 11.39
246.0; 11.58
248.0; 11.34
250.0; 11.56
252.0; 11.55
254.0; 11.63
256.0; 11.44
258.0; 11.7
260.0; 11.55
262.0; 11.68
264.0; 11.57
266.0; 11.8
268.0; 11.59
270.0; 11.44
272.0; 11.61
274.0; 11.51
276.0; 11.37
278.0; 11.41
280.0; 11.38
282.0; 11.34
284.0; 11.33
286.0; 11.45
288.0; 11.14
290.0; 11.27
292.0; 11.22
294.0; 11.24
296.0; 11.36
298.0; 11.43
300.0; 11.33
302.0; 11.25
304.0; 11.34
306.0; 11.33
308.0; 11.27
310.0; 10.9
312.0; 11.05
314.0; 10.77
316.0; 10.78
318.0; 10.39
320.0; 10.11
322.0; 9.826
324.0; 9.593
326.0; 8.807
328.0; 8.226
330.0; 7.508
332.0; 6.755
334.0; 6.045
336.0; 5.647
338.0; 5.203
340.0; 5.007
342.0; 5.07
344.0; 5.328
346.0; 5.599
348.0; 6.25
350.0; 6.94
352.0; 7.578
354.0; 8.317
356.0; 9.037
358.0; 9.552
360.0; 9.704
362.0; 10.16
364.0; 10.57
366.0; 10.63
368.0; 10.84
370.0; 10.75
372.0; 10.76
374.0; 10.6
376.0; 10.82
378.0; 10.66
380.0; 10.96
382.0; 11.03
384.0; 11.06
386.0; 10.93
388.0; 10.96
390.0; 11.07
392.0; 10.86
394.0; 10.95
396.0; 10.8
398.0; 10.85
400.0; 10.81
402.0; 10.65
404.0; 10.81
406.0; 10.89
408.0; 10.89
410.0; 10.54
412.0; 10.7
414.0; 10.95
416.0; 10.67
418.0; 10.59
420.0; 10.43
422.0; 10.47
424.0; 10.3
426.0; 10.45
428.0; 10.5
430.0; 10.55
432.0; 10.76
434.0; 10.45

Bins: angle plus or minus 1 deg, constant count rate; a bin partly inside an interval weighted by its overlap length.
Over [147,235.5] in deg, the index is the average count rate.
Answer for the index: 10.8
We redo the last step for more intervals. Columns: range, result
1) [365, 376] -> 10.7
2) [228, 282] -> 11.5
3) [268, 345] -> 9.87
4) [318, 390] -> 8.82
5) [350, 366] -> 9.21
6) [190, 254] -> 10.6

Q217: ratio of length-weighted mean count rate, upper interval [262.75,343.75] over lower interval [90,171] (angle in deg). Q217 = 0.9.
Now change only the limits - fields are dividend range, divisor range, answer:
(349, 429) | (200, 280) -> 0.93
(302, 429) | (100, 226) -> 0.88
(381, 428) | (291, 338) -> 1.10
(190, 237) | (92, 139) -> 0.93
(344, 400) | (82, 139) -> 0.86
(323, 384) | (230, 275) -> 0.74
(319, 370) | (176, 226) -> 0.77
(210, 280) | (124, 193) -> 1.00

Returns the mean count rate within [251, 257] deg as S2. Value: 11.5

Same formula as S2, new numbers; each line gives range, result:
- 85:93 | 13.7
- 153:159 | 11.5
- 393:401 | 10.9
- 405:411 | 10.8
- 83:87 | 13.5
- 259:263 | 11.6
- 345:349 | 5.92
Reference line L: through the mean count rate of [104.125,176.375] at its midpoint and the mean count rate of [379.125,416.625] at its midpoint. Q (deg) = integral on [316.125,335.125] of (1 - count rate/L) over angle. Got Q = 4.1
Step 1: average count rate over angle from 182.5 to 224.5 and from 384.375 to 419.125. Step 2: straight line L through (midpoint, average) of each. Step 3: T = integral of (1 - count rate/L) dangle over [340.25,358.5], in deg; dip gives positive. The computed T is 6.4 deg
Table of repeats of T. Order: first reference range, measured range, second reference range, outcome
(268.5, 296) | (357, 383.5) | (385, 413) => 1.0 deg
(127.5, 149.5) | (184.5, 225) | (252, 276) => 5.3 deg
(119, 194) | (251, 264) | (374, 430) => -0.5 deg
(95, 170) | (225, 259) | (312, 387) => -4.7 deg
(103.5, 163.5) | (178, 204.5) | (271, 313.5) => 4.5 deg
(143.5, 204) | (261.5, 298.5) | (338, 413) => -4.8 deg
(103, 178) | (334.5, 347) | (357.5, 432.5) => 6.4 deg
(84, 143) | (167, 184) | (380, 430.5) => -0.2 deg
